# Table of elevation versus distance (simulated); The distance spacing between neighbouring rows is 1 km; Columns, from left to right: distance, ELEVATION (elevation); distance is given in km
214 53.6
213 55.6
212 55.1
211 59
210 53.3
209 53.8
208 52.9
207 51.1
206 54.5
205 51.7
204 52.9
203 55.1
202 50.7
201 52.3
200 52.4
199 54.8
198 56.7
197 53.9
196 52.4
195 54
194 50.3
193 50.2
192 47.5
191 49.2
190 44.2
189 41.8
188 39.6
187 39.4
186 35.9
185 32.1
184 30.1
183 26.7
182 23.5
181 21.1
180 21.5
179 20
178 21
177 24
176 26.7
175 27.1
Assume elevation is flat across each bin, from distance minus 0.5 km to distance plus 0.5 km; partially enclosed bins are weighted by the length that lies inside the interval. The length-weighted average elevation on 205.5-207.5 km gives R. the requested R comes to 52.8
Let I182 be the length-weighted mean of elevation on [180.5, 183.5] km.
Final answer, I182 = 23.8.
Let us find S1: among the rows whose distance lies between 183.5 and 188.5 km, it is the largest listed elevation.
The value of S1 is 39.6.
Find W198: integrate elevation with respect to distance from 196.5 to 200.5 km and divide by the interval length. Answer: 54.4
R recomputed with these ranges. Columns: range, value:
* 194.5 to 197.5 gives 53.4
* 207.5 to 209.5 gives 53.3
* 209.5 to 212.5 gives 55.8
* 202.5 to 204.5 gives 54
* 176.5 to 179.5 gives 21.7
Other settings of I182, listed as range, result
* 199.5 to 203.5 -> 52.6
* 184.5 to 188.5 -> 36.8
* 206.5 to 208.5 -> 52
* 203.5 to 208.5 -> 52.6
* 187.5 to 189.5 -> 40.7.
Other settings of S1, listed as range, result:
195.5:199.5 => 56.7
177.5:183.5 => 26.7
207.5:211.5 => 59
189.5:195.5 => 54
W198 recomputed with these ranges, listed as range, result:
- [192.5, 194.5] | 50.2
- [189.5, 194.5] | 48.3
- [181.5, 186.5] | 29.7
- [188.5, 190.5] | 43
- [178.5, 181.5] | 20.9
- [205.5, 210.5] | 53.1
